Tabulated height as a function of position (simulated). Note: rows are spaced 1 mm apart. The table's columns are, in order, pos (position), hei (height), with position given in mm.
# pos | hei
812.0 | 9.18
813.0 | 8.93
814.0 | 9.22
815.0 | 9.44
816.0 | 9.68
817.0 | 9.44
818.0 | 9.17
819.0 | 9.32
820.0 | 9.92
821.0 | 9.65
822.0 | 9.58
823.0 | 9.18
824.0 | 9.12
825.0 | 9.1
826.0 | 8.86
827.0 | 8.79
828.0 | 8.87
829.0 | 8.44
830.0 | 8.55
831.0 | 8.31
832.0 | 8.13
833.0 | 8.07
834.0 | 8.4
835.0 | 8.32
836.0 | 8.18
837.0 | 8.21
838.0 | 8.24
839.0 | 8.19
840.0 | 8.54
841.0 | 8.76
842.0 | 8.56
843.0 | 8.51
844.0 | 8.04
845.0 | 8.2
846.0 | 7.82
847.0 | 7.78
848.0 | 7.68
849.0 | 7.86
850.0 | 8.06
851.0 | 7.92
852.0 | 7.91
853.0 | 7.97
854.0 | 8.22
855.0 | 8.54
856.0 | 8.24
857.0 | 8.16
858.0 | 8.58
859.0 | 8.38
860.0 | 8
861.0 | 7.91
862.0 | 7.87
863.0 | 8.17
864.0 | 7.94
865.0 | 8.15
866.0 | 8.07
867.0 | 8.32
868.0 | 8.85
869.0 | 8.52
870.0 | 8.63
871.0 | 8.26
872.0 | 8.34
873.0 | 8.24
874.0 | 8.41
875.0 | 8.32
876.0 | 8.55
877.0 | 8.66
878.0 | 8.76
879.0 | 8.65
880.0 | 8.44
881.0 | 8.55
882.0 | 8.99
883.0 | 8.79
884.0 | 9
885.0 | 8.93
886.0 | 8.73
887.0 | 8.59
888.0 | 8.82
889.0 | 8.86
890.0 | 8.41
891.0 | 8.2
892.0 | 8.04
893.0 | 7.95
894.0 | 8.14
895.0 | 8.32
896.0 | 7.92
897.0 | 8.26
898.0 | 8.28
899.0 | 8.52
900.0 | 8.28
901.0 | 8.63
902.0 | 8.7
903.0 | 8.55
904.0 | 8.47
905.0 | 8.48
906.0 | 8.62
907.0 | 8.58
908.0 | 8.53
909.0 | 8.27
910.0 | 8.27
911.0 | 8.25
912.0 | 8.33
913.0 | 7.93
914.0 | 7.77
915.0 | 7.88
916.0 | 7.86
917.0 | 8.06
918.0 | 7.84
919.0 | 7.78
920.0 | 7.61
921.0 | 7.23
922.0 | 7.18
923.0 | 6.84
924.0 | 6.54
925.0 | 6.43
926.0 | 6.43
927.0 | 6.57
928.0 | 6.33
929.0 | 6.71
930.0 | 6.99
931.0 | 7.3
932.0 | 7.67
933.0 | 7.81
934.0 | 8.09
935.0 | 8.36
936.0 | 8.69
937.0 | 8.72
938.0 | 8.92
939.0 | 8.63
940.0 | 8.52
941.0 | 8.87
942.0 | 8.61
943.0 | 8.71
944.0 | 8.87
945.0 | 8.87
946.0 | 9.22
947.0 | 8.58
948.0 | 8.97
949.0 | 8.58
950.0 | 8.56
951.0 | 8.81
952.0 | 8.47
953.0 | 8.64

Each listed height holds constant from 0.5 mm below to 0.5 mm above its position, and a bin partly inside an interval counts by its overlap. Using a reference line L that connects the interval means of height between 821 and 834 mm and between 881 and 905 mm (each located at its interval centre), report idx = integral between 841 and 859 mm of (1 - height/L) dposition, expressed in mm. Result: 1.10 mm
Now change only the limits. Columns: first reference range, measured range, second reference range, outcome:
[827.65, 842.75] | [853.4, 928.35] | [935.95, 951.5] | 3.5 mm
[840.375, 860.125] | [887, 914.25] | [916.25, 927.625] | -3.3 mm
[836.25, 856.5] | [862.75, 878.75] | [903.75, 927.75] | -0.8 mm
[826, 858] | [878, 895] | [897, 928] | -1.2 mm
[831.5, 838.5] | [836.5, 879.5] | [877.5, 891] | 1.0 mm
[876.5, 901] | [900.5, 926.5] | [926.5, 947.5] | 1.4 mm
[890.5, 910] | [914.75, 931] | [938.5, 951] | 2.7 mm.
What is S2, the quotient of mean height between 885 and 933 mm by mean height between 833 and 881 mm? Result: 0.96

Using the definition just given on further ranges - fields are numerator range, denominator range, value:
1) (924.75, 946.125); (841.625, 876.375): 0.97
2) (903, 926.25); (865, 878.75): 0.93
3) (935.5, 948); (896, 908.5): 1.04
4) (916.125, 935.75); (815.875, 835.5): 0.82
